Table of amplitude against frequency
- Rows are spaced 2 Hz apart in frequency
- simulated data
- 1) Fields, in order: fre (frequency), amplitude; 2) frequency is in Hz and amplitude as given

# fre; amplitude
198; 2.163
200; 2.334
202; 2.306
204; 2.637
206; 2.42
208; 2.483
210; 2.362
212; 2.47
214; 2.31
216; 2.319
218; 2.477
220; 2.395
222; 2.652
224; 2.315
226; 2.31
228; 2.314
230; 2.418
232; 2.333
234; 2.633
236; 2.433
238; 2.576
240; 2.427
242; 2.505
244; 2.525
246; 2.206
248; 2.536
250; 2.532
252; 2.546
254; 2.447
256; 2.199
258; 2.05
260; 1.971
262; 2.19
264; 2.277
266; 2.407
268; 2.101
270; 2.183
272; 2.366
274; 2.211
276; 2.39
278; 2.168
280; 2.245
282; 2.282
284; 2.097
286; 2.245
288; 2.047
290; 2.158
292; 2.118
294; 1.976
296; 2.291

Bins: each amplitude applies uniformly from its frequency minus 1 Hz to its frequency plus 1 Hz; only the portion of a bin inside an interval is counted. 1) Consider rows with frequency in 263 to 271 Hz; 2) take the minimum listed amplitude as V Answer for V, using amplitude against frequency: 2.101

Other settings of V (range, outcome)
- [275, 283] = 2.168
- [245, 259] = 2.05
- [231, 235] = 2.333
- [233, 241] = 2.427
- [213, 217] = 2.31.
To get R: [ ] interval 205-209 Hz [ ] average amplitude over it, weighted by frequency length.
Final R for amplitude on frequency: 2.45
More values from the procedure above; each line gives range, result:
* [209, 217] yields 2.37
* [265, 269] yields 2.25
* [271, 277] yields 2.32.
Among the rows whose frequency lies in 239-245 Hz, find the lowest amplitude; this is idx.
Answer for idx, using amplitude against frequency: 2.427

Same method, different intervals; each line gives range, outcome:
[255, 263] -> 1.971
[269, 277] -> 2.183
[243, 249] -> 2.206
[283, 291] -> 2.047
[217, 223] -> 2.395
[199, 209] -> 2.306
